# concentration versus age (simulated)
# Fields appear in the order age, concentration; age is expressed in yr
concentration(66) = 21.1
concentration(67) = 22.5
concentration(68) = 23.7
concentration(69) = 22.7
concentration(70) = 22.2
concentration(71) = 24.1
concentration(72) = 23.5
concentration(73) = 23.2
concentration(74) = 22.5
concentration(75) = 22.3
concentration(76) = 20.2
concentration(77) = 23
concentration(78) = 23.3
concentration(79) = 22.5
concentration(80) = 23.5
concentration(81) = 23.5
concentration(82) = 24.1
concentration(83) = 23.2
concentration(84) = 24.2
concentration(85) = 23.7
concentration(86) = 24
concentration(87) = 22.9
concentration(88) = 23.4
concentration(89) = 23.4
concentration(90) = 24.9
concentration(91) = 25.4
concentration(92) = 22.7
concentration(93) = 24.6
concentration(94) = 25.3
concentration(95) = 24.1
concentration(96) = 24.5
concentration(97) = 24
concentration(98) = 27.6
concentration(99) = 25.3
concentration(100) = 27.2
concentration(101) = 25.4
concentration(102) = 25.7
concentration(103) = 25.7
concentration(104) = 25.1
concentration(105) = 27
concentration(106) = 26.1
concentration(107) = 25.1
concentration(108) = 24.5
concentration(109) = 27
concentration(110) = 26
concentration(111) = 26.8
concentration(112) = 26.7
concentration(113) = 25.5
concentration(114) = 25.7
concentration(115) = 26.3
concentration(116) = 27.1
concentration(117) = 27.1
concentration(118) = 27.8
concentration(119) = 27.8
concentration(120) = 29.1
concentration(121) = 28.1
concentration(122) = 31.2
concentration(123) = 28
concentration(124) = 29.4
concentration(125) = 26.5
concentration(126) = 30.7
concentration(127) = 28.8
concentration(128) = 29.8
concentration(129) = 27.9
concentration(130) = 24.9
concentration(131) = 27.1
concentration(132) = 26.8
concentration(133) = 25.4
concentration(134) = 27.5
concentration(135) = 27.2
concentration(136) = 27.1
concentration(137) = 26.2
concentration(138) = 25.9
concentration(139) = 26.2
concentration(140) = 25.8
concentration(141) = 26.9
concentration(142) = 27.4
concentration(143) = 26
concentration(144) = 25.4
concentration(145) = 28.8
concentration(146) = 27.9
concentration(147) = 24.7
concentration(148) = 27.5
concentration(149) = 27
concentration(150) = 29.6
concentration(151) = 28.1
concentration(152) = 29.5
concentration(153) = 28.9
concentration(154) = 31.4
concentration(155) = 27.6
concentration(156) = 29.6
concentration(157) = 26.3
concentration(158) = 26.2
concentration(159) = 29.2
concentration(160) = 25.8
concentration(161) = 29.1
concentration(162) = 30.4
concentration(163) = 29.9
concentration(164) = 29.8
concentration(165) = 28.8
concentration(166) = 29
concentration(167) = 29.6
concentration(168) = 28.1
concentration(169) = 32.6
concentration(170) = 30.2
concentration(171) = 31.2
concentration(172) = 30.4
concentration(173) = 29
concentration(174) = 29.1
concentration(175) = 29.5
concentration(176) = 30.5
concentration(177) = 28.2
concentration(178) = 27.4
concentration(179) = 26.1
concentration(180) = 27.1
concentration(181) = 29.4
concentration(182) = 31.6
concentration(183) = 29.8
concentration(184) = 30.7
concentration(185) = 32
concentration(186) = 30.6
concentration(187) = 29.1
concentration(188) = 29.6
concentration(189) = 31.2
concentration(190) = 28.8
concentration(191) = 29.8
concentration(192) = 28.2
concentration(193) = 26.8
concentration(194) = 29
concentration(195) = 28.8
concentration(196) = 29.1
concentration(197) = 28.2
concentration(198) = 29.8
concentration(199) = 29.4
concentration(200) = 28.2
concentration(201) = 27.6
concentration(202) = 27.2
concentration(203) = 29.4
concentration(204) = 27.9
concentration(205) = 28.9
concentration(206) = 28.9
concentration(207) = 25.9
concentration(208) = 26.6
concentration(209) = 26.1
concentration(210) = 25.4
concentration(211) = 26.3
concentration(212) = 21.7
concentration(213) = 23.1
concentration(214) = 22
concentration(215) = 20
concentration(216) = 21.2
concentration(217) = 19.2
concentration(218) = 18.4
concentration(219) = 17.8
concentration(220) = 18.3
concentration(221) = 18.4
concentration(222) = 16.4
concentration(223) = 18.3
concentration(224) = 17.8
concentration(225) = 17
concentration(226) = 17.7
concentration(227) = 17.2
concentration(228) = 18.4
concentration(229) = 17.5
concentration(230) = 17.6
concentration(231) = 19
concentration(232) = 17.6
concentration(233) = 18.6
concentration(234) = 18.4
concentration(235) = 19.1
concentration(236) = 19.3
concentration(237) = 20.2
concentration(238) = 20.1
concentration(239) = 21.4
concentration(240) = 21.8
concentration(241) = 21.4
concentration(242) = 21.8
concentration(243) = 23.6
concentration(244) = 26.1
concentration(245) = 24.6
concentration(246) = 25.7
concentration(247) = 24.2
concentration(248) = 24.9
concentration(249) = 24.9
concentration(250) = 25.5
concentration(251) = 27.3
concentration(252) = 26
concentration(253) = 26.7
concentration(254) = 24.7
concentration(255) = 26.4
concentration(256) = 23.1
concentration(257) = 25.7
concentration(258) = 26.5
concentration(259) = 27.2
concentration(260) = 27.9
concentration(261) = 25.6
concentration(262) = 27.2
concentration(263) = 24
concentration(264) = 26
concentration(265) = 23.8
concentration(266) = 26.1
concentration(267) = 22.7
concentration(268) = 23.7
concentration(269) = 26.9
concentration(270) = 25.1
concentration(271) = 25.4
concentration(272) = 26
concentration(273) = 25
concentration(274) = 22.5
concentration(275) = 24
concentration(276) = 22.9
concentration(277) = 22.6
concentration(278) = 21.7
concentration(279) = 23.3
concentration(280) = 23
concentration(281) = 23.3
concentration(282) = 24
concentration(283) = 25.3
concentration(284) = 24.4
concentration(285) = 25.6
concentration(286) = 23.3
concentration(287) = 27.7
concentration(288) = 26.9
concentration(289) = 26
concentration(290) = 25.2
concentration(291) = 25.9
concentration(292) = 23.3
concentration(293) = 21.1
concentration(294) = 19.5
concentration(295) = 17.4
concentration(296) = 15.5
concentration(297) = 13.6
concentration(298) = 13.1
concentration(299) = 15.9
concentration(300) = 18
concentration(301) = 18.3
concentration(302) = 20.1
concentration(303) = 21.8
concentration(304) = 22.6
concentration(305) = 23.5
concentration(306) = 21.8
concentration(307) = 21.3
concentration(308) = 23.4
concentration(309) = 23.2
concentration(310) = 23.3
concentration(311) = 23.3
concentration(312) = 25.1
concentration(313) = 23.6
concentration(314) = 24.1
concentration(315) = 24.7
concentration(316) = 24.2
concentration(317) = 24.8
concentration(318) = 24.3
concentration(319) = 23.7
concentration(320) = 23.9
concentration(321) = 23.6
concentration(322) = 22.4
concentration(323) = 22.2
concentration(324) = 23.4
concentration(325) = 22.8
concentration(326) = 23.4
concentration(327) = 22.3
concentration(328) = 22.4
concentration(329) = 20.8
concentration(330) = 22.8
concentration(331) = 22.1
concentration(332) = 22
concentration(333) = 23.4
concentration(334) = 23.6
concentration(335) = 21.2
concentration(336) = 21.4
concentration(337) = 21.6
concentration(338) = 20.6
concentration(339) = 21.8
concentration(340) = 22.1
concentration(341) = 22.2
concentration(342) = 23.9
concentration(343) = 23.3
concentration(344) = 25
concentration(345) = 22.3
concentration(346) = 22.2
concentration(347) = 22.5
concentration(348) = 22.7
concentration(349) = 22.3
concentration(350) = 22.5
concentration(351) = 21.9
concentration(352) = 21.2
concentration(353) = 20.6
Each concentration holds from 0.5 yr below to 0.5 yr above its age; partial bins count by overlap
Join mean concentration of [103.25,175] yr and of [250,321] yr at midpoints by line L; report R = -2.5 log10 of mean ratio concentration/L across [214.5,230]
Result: 0.36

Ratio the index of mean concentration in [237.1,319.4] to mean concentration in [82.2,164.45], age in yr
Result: 0.88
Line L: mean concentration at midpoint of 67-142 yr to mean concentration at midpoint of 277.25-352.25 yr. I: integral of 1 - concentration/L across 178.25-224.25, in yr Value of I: -3.7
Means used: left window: 25.5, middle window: 26.1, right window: 22.4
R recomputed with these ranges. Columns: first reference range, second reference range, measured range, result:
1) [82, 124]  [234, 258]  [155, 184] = -0.17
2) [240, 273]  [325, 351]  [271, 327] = 0.05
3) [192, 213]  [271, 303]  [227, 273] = 0.04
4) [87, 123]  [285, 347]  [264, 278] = -0.06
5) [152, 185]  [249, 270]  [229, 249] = 0.23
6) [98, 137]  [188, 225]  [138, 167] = -0.07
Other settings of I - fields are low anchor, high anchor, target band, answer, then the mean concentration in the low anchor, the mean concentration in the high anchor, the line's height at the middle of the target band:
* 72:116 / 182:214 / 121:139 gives -1.27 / 24.6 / 28.2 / 25.8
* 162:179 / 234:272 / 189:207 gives -0.52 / 29.5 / 24.3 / 27.8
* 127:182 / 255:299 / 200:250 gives 7.06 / 28.1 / 23.6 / 25.5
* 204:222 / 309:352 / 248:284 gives -3.27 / 22.8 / 22.9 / 22.8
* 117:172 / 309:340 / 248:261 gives -0.51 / 28.1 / 23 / 25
